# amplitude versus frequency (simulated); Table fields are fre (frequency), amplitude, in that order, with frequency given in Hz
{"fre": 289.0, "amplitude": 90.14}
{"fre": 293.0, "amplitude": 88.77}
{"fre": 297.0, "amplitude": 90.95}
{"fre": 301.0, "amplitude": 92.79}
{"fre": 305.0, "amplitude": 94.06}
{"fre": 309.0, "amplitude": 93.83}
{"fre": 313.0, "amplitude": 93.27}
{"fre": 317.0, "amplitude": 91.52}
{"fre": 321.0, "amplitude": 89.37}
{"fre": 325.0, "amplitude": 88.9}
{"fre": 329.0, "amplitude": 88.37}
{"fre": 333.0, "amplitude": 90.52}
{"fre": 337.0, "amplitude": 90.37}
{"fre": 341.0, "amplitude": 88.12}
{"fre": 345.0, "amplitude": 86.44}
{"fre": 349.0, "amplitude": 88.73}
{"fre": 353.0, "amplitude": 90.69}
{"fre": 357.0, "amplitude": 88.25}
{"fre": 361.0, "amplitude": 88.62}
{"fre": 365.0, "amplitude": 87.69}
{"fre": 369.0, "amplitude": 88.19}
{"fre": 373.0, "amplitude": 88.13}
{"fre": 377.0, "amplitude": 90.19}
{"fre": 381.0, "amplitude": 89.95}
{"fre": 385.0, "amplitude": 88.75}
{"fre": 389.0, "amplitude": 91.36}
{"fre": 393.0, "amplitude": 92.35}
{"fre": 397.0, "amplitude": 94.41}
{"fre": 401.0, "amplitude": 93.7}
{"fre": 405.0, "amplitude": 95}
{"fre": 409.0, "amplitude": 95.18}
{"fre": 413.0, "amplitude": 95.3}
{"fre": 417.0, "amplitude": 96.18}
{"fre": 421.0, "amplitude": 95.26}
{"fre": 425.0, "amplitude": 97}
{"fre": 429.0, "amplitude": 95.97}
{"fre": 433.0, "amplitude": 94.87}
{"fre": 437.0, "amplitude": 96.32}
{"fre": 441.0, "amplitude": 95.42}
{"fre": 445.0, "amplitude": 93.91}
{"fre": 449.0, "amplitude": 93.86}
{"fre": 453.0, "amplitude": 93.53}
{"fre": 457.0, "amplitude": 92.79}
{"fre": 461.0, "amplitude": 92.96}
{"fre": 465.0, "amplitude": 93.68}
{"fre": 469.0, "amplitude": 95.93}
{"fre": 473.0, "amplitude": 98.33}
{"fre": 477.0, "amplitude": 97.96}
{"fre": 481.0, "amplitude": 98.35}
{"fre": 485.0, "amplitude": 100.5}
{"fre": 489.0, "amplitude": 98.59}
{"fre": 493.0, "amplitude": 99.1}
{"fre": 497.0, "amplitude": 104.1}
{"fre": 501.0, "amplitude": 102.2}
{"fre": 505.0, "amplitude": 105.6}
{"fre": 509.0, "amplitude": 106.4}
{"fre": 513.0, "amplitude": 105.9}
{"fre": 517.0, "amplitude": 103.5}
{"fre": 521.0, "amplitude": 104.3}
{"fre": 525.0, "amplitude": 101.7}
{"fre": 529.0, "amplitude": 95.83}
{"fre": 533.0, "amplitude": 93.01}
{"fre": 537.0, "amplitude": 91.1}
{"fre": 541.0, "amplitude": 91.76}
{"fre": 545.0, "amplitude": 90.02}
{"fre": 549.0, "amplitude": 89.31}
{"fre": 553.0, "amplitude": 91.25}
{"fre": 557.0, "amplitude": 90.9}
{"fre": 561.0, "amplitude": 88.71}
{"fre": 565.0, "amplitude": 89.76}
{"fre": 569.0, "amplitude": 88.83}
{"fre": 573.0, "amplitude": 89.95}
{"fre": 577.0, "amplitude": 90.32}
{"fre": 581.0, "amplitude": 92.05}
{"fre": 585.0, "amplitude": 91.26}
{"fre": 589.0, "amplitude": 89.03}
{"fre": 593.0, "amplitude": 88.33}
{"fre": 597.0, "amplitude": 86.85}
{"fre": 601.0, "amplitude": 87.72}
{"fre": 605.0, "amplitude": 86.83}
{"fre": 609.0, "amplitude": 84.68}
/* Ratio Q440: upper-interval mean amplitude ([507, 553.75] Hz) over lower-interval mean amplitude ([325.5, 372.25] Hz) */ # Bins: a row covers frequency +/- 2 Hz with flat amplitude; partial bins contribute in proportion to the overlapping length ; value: 1.10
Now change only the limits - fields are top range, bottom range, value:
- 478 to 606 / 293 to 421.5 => 1.04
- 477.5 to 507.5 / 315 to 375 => 1.14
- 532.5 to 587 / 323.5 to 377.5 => 1.02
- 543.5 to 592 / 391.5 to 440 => 0.95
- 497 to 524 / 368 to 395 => 1.16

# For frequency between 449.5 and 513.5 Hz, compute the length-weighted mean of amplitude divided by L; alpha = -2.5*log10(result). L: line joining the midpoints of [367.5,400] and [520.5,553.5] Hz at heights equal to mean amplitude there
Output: -0.069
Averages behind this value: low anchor 90.6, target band 98.8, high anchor 93.9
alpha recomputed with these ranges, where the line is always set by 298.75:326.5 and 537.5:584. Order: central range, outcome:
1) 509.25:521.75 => -0.158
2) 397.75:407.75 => -0.035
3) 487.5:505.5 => -0.124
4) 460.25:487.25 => -0.071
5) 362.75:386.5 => 0.033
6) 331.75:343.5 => 0.028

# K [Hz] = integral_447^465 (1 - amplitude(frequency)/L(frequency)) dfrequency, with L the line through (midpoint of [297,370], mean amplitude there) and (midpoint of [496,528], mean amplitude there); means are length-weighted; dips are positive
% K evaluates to 1.1 Hz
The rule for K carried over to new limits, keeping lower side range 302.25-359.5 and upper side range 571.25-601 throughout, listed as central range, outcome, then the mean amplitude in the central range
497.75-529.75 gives -4.9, 104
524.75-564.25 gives -1.0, 91.9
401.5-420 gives -1.1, 95.3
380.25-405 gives -0.6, 92.1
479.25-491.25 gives -1.3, 99.2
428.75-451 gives -1.3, 95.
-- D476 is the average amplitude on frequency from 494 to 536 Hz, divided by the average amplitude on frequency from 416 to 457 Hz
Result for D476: 1.1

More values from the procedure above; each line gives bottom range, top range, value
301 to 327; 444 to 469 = 1.02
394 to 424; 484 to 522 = 1.08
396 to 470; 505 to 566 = 1.01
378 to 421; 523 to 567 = 0.99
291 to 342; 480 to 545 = 1.10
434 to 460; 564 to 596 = 0.95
